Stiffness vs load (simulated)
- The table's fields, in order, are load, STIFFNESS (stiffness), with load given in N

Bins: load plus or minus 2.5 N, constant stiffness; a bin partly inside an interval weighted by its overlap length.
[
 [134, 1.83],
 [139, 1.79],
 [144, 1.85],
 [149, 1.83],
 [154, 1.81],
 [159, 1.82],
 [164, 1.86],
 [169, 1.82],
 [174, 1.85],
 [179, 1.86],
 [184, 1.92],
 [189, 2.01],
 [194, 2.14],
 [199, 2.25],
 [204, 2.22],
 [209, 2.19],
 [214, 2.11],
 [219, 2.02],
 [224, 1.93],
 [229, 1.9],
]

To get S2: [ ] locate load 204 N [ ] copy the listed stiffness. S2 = 2.22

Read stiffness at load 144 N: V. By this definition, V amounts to 1.85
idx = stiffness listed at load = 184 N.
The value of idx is 1.92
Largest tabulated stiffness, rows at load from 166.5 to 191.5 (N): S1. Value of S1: 2.01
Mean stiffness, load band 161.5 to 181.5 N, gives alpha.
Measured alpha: 1.85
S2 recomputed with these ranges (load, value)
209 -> 2.19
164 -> 1.86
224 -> 1.93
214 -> 2.11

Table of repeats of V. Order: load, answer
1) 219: 2.02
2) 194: 2.14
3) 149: 1.83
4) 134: 1.83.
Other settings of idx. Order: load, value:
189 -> 2.01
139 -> 1.79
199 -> 2.25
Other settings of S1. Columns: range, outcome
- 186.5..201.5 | 2.25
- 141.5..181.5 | 1.86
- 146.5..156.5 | 1.83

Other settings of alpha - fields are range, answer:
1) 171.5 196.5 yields 1.96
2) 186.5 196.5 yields 2.08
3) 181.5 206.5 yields 2.11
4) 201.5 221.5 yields 2.14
